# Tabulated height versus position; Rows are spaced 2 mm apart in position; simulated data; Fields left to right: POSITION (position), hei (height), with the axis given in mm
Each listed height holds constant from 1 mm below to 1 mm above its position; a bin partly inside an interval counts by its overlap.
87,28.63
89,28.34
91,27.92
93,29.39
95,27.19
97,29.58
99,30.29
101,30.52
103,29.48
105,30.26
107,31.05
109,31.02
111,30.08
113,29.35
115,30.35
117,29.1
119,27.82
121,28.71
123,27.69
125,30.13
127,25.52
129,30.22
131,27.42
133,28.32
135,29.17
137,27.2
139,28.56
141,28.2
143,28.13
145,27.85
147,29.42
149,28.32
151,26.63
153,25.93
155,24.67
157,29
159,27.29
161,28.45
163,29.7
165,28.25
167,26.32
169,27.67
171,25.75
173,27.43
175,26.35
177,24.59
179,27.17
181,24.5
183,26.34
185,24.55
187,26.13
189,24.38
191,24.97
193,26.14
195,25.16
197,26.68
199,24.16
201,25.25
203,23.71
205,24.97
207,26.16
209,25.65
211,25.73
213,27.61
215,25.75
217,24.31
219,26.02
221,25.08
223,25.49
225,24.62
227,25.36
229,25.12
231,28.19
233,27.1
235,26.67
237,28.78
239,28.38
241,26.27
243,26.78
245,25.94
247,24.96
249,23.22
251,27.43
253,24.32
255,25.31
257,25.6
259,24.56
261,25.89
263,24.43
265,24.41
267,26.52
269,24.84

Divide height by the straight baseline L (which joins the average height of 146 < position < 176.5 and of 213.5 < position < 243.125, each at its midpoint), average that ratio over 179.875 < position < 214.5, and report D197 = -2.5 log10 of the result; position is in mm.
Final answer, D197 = 0.056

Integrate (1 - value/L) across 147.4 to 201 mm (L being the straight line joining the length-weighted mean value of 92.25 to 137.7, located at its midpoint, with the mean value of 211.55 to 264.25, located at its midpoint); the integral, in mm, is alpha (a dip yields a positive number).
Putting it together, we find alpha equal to 2.25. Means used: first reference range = 29.1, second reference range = 25.9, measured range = 26.4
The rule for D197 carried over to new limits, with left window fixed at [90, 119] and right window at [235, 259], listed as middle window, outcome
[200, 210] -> 0.08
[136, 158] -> 0.04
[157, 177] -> 0.03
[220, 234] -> 0.03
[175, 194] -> 0.09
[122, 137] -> 0.03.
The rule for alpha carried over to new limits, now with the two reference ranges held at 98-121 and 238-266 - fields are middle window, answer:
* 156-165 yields -0.08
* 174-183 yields 0.66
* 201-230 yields 1.37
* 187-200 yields 0.95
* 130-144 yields 0.43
